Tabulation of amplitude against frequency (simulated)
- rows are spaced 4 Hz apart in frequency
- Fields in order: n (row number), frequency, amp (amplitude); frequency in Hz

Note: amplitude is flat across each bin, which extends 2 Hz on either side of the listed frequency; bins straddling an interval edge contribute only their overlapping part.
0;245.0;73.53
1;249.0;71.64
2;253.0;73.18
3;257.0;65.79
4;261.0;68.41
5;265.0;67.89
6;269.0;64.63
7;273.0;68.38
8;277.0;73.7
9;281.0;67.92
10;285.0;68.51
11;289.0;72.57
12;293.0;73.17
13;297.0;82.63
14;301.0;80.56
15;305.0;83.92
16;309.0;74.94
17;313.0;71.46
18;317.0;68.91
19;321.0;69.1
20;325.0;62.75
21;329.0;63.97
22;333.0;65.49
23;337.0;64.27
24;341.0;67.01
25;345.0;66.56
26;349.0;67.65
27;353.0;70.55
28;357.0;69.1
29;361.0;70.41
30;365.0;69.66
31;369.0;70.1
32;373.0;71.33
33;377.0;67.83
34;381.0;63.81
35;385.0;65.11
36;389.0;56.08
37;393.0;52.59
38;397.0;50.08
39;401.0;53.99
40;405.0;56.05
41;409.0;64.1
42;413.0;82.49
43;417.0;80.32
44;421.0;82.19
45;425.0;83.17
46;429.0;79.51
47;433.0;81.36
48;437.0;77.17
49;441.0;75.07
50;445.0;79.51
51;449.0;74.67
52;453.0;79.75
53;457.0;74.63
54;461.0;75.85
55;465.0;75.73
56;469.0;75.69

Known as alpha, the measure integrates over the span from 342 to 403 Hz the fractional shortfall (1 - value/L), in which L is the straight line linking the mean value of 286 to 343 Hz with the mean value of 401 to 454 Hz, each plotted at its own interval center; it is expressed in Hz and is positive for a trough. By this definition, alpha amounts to 7.6 Hz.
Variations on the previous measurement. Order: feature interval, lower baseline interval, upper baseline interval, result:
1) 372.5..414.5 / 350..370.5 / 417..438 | 7.62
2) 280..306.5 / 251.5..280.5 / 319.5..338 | -3.41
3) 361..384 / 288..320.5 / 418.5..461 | 2.58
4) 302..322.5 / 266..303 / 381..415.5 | -1.36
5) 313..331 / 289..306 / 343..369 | 1.95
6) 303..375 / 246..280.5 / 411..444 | 4.80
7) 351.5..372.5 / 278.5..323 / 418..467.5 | 1.60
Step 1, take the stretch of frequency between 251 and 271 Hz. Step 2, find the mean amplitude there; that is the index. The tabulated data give 68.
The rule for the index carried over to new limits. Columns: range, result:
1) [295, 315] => 78.7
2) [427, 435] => 80.4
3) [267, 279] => 68.9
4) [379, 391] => 61.7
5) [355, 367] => 69.7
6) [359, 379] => 69.9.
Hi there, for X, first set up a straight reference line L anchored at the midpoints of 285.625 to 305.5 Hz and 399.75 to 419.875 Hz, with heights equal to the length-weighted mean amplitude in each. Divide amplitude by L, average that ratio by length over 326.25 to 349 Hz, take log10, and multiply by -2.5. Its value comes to 0.13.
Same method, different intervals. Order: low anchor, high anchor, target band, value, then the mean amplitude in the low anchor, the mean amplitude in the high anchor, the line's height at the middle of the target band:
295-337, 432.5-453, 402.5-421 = 0.07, 72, 77.5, 76.1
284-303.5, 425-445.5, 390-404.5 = 0.42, 76.1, 78.9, 78.1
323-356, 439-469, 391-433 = 0.06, 66.1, 76.4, 72.6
